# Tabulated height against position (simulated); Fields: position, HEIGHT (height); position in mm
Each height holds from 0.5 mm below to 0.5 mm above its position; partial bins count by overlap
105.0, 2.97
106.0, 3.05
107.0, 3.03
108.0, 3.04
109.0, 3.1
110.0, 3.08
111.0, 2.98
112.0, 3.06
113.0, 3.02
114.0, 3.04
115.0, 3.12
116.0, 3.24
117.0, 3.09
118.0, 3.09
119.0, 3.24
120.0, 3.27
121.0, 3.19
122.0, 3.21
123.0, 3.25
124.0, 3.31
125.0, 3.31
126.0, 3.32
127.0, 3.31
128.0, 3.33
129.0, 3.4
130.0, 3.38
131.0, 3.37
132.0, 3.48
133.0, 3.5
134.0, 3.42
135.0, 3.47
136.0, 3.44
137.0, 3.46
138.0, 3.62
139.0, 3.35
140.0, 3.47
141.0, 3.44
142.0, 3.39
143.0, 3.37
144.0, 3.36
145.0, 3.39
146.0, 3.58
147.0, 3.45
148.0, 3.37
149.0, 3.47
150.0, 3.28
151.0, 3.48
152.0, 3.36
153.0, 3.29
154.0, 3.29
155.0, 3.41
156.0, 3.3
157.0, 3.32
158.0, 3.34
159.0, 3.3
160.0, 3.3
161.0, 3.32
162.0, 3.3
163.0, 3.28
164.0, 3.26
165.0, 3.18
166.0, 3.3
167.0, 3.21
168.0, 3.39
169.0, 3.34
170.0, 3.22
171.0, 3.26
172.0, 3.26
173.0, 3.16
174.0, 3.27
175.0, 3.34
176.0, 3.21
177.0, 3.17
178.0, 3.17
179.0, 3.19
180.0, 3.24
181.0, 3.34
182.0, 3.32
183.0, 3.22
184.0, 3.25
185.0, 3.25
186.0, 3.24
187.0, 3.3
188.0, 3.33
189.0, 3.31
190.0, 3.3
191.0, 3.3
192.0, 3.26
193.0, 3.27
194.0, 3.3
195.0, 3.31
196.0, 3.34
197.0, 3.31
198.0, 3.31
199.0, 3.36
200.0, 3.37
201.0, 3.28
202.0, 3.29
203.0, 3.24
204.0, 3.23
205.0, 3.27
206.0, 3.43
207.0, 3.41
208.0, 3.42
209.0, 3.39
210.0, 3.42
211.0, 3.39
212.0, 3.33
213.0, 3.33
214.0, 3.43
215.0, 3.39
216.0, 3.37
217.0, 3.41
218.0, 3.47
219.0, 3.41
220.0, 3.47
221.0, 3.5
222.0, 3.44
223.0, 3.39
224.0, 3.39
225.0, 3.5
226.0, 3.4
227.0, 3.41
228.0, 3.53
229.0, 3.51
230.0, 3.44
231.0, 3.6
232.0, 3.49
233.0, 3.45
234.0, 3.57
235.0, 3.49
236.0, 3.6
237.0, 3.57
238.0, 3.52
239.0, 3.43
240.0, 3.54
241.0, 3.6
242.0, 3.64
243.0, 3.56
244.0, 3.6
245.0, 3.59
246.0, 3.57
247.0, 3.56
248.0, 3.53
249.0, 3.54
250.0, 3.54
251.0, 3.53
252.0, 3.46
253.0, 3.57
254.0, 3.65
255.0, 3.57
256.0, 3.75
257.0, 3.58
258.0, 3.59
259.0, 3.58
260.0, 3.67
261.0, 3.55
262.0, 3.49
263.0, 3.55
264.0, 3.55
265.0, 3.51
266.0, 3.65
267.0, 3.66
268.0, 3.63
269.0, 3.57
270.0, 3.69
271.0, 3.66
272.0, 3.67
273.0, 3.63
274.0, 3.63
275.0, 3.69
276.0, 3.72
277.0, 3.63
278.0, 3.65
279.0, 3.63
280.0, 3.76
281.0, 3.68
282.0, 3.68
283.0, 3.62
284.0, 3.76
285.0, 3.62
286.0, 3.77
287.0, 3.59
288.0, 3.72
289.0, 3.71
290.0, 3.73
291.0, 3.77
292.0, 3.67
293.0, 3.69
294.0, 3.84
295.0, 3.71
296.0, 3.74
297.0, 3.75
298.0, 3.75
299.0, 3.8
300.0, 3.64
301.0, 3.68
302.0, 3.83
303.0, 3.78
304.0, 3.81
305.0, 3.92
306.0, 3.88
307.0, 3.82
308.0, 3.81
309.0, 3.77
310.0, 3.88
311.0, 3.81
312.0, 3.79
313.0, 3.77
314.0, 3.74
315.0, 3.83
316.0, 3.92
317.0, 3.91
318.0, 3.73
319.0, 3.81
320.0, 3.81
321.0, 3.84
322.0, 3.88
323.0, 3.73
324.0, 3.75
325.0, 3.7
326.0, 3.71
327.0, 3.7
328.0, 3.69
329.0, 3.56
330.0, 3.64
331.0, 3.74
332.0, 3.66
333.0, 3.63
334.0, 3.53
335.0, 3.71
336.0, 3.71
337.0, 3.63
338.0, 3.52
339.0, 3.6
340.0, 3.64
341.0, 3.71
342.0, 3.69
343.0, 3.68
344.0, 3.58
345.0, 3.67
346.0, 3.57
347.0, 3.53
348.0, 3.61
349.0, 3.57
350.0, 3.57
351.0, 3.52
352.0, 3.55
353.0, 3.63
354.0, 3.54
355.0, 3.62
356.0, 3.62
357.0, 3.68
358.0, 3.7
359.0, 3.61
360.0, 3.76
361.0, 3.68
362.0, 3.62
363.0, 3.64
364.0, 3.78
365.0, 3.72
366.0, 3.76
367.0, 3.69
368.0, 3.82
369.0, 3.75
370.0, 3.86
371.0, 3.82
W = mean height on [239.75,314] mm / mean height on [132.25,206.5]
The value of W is 1.1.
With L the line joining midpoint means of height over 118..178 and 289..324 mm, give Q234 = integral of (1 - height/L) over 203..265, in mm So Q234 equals 1.5 mm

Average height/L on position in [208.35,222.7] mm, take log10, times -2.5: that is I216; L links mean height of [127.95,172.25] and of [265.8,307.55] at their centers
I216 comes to 0.04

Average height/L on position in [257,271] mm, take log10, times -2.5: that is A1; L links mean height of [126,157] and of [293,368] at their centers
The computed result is 0.00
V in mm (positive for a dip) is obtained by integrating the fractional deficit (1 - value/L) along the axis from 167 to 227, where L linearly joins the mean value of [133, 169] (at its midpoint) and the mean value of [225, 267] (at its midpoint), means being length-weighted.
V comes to 2.3 mm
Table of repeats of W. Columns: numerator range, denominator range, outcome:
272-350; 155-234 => 1.11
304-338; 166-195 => 1.15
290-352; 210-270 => 1.06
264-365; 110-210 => 1.12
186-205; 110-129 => 1.03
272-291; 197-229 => 1.09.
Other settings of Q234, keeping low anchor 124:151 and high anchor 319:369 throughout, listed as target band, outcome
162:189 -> 1.6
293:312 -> -0.9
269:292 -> -0.6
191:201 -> 0.5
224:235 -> 0.1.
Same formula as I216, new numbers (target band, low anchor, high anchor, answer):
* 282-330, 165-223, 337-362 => -0.067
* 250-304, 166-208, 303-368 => -0.037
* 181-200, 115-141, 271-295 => 0.059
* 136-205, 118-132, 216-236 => 0.019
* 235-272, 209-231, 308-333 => -0.012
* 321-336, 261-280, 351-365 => -0.016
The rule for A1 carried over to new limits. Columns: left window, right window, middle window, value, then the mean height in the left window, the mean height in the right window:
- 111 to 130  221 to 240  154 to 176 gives 0.01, 3.21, 3.49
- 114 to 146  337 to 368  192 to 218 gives 0.03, 3.34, 3.64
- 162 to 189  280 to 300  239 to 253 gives 0.00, 3.26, 3.72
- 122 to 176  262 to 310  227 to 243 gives 0.01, 3.35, 3.7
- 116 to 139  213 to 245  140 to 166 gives 0.01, 3.34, 3.49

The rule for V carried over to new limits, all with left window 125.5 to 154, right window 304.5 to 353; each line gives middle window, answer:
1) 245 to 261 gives 0.0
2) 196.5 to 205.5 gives 0.5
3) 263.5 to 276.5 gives -0.1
